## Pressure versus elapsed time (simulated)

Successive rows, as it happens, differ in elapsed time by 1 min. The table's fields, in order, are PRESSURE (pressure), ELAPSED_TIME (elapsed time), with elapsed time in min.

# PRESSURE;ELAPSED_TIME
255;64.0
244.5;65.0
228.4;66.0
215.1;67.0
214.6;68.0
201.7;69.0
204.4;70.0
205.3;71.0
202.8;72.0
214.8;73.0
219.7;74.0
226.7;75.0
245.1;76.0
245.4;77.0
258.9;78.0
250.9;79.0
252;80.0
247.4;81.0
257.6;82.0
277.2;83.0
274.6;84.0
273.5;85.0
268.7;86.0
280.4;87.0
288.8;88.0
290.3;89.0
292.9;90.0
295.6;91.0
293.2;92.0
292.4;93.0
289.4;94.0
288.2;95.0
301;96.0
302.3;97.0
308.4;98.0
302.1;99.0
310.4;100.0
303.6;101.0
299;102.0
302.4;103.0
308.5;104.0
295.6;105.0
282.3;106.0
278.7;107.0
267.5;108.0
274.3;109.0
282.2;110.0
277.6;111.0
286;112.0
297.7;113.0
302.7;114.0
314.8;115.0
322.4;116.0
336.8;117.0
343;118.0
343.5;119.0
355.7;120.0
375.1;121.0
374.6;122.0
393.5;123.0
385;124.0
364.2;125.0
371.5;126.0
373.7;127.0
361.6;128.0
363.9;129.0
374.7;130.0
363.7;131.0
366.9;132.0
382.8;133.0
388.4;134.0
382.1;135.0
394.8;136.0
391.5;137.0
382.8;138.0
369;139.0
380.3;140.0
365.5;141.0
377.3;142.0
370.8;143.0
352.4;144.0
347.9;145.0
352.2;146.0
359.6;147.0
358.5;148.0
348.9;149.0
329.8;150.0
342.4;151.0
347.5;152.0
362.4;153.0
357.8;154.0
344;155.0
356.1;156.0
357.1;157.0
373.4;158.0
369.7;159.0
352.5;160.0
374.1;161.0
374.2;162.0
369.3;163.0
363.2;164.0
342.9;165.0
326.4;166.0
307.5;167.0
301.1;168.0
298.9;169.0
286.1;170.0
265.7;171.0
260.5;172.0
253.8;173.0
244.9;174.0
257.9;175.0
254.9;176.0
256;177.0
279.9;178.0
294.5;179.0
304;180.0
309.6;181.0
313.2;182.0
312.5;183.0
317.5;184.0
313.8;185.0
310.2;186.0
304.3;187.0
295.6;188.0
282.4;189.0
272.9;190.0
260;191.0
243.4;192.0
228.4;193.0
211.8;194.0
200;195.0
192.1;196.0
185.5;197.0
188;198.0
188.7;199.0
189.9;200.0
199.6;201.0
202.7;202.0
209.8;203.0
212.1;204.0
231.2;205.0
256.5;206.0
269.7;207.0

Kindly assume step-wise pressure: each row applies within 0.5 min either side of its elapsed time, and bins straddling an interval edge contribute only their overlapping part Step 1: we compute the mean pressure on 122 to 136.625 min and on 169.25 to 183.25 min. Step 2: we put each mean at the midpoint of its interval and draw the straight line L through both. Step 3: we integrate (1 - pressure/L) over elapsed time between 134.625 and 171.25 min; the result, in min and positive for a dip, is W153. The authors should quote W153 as -3.0 min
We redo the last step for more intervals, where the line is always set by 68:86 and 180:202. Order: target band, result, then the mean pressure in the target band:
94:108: -3.2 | 297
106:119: -3.0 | 300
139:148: -4.2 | 363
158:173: -4.6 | 327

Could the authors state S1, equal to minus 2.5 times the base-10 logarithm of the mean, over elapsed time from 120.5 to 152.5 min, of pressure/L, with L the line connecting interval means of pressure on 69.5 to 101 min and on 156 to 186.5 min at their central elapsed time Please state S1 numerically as -0.25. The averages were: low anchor 267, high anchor 312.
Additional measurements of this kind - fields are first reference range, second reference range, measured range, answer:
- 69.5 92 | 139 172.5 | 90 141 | -0.120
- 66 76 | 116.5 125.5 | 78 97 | -0.061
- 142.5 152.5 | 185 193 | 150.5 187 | -0.010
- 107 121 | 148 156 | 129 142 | -0.142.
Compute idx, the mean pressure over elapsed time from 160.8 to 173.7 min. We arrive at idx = 315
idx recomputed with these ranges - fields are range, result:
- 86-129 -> 315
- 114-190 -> 339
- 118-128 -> 369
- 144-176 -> 331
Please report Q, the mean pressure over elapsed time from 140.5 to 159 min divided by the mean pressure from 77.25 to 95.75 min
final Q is 1.29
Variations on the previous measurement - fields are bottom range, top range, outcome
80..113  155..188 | 1.09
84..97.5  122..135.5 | 1.30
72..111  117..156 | 1.32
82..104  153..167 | 1.22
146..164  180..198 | 0.75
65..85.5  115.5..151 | 1.55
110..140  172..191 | 0.80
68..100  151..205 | 1.09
